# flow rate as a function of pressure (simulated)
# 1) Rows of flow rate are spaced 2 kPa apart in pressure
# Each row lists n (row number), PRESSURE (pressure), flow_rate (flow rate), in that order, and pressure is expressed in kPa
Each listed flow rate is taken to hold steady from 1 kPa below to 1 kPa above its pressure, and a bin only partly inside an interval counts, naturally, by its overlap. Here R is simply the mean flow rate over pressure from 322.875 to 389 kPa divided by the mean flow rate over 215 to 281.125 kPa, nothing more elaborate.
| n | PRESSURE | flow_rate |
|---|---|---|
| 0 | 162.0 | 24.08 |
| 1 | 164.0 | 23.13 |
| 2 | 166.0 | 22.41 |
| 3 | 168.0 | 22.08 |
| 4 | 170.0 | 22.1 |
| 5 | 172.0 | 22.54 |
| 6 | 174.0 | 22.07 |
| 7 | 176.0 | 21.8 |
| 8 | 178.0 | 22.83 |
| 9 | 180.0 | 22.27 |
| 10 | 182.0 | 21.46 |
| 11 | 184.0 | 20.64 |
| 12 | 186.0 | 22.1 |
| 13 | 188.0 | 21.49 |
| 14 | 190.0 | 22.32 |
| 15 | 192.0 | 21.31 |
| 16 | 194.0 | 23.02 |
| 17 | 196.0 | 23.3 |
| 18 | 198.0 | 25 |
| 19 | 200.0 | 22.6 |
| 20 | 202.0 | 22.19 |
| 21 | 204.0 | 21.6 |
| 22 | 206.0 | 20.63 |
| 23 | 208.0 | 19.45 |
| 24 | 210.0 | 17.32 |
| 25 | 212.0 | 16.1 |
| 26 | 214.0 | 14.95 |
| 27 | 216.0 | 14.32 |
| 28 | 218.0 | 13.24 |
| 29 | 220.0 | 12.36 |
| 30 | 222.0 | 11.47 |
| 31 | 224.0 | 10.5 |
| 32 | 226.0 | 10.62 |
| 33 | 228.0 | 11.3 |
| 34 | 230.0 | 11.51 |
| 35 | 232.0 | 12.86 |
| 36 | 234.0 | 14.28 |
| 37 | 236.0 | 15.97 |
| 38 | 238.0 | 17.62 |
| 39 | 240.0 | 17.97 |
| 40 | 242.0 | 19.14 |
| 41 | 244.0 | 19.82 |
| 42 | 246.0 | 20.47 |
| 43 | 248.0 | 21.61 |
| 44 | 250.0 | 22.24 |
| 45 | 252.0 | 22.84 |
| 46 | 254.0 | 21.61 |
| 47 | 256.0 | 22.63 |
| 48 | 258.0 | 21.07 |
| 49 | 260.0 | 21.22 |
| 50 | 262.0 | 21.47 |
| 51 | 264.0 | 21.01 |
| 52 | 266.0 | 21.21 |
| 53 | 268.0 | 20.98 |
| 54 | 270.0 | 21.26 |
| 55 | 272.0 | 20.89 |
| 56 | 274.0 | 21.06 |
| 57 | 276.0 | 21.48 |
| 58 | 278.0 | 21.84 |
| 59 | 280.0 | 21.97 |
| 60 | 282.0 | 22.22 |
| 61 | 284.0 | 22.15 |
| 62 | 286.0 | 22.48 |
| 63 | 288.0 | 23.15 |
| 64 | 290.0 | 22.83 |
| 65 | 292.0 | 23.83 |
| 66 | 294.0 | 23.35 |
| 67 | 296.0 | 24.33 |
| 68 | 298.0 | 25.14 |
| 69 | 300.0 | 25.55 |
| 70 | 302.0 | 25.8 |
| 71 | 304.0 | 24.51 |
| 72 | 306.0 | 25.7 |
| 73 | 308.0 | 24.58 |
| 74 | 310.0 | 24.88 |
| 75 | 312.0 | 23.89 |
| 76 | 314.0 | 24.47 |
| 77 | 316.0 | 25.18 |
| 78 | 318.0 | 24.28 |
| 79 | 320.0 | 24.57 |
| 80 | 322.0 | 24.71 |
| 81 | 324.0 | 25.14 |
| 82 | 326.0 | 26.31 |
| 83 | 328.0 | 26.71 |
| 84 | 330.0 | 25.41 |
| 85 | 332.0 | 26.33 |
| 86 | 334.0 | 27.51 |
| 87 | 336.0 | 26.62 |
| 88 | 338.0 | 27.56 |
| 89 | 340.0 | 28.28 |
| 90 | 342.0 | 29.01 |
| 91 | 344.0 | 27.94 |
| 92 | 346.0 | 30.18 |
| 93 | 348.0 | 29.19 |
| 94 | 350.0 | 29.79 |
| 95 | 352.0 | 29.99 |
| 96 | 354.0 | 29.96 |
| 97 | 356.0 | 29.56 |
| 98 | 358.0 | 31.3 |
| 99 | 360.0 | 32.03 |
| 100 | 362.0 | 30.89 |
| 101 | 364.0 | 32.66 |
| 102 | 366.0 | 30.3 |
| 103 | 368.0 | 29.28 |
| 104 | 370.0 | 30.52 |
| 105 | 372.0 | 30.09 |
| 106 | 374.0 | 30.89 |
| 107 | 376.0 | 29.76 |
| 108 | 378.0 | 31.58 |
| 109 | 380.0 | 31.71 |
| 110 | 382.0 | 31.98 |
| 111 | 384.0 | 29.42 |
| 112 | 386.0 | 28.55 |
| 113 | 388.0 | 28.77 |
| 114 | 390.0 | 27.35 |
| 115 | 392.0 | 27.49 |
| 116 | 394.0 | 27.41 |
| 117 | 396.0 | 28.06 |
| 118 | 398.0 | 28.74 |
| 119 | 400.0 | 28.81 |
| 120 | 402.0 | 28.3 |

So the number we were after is 1.61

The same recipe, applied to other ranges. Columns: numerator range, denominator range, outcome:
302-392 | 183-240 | 1.61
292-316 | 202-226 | 1.58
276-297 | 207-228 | 1.64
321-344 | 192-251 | 1.53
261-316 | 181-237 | 1.31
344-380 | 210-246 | 2.08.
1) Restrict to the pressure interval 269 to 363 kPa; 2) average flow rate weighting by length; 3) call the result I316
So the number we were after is 25.7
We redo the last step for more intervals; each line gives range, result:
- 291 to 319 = 24.7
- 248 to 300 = 22.2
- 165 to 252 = 18.9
